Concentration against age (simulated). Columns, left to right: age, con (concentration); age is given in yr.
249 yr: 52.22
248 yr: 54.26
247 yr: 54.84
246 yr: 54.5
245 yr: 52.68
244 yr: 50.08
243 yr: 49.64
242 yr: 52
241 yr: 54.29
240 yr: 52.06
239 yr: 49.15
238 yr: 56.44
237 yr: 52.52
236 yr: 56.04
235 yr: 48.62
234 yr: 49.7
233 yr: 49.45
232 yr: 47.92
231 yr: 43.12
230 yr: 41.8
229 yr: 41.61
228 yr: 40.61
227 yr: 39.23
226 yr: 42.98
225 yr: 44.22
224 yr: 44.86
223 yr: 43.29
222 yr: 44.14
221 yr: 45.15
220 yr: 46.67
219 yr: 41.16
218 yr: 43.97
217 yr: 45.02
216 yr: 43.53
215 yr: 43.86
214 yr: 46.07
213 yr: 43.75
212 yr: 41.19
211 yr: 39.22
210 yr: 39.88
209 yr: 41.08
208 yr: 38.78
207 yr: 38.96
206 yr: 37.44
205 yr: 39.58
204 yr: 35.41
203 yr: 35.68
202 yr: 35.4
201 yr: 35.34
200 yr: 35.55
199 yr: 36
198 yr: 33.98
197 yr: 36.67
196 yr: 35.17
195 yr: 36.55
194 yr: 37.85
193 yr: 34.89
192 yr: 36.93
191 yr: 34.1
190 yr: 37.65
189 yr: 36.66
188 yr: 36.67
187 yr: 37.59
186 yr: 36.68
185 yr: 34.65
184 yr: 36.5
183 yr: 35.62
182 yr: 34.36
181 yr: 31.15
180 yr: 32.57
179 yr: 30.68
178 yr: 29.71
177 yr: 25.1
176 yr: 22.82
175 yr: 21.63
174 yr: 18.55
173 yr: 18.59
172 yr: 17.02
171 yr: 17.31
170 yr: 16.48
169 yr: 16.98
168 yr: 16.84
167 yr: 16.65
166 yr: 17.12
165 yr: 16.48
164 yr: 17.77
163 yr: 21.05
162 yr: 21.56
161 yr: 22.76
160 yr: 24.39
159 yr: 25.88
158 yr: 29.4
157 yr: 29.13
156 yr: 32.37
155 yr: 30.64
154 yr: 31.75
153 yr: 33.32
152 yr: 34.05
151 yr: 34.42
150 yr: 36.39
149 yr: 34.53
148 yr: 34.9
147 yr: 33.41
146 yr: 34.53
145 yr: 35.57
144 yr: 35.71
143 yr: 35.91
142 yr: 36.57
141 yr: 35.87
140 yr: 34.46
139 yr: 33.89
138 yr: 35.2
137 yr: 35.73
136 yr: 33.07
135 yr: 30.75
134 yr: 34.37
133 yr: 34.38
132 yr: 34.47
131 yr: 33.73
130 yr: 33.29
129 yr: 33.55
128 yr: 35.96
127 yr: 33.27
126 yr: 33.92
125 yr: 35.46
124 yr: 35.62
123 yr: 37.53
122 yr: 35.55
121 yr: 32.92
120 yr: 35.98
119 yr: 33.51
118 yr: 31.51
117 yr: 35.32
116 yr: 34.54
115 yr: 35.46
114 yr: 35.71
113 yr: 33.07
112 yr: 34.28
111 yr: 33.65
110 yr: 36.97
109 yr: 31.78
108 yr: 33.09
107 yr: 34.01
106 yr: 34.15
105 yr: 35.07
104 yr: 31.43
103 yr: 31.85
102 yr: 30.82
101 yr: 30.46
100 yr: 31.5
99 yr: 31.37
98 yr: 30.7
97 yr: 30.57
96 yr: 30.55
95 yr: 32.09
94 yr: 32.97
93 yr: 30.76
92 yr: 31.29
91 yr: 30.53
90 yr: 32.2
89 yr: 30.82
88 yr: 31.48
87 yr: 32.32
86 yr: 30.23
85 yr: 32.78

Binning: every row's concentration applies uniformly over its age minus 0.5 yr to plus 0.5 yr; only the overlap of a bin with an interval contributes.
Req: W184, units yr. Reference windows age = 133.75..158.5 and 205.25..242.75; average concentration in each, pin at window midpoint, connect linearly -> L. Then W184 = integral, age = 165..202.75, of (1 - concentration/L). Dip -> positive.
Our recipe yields 9.5 yr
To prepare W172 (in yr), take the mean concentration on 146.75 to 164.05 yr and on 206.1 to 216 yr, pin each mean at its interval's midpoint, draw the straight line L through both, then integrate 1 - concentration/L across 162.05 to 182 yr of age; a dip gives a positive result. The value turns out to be 7.0 yr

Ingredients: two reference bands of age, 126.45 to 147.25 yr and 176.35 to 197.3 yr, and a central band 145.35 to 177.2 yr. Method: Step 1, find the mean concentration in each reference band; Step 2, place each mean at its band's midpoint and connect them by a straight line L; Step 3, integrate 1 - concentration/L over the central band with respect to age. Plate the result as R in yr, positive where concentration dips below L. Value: 8.62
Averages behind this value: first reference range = 34.5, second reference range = 34.6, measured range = 25.2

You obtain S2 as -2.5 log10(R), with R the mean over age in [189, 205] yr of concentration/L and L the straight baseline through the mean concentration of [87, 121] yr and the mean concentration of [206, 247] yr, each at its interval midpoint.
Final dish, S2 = 0.19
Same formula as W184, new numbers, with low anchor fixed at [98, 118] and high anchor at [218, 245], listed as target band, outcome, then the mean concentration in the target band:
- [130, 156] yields 2.1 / 34.2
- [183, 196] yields 1.9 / 36.3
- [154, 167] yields 5.0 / 24.1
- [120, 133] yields 0.3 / 34.6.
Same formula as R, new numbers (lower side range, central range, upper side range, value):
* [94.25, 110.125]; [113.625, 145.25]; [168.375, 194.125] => -3.5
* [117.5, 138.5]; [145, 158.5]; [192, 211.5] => 0.8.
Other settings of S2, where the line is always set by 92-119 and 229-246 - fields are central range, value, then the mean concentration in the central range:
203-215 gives 0.16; 40.1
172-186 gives 0.44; 28.5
